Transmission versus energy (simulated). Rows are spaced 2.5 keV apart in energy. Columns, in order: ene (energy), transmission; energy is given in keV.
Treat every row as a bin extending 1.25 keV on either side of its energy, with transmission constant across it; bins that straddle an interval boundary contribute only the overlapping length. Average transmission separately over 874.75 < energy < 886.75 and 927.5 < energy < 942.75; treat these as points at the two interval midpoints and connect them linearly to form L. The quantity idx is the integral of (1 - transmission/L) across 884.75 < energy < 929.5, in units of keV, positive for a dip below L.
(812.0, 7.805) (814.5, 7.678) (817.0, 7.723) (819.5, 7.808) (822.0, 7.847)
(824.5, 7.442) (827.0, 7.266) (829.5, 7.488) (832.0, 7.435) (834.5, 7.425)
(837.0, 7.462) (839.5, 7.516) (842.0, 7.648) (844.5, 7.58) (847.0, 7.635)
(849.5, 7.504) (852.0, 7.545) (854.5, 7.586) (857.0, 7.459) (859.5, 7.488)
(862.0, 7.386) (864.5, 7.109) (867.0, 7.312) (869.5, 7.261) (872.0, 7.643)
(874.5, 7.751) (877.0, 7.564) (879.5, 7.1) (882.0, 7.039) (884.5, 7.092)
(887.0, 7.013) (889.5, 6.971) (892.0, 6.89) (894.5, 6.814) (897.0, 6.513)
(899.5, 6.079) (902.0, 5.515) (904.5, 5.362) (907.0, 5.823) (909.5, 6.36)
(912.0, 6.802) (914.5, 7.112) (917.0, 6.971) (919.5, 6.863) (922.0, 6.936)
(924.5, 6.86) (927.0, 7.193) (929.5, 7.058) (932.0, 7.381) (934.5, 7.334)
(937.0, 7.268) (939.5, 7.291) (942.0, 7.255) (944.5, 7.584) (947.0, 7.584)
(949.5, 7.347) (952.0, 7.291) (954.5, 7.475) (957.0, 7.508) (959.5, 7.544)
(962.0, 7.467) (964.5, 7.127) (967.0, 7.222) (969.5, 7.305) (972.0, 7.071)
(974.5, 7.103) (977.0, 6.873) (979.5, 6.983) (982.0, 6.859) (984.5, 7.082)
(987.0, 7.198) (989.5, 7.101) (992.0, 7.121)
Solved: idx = 3.9 keV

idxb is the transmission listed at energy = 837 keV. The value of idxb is 7.462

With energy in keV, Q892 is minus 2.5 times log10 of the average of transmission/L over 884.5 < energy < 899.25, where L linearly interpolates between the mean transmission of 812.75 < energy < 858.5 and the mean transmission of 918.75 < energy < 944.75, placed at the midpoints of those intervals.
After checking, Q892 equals 0.081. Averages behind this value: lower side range 7.56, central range 6.81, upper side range 7.17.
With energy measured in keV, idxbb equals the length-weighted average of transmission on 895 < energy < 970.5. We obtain 6.98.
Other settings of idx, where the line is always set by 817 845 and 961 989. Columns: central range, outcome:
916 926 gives 0.5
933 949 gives -0.4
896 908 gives 2.4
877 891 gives 0.6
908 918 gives 0.7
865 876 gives -0.1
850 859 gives -0.1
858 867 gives 0.1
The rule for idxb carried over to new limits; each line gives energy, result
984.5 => 7.082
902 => 5.515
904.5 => 5.362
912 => 6.802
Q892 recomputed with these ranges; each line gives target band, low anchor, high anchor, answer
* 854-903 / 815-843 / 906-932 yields 0.01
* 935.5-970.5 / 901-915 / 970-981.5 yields -0.10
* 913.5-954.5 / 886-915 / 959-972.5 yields -0.05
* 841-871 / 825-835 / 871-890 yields -0.02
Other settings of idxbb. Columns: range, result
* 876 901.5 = 6.86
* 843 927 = 7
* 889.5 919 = 6.42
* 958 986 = 7.15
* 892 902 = 6.4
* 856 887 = 7.34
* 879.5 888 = 7.06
